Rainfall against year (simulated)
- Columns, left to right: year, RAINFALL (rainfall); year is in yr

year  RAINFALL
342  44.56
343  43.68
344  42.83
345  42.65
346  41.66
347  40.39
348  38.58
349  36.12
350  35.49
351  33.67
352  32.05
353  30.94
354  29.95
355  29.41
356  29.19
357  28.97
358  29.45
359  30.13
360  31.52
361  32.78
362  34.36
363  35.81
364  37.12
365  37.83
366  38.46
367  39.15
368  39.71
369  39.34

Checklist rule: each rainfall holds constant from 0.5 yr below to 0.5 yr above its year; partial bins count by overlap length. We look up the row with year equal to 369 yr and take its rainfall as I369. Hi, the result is 39.34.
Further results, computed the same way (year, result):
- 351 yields 33.67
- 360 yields 31.52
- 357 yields 28.97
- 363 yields 35.81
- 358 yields 29.45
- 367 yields 39.15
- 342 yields 44.56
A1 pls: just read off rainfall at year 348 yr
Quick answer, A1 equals 38.58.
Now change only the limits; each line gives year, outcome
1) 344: 42.83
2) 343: 43.68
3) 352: 32.05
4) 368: 39.71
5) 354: 29.95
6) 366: 38.46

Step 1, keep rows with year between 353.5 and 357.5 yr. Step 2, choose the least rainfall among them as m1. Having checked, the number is 28.97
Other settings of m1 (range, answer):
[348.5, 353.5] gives 30.94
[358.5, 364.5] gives 30.13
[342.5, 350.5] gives 35.49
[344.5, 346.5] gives 41.66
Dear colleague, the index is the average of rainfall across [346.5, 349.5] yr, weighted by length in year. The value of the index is 38.4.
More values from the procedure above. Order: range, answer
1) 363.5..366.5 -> 37.8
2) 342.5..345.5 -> 43.1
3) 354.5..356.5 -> 29.3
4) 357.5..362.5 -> 31.6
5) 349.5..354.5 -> 32.4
